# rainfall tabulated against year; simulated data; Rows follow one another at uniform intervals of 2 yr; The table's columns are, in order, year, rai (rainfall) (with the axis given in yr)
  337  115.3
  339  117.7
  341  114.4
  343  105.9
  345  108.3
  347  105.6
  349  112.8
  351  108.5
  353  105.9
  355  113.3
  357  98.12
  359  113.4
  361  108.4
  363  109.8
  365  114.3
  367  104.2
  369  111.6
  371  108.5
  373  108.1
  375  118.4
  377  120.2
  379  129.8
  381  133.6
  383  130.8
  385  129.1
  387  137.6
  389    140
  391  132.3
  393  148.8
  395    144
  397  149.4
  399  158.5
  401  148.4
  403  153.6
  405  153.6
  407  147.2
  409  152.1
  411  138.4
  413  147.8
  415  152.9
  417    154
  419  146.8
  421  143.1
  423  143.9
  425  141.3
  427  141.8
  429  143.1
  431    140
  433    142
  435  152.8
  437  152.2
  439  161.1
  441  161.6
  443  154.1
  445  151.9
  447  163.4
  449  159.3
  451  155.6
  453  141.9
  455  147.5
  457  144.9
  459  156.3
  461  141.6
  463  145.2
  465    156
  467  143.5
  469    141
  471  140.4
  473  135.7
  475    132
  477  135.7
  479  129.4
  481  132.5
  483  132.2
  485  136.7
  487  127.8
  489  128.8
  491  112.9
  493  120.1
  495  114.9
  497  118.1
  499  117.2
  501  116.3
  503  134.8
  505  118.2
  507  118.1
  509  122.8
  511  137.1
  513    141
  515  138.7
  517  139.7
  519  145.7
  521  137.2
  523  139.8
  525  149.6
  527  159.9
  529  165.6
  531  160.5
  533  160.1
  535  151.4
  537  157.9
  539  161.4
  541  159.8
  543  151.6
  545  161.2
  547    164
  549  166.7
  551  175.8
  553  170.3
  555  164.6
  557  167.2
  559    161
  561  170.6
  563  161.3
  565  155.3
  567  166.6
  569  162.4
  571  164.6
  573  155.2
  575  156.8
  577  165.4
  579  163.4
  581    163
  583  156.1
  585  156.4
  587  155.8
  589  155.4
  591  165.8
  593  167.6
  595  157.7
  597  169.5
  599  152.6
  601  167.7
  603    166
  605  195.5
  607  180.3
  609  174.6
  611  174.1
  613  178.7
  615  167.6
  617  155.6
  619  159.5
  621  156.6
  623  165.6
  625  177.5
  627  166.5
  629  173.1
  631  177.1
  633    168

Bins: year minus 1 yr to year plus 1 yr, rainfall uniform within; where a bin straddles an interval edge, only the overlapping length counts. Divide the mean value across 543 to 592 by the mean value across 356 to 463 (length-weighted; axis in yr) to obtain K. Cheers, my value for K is 1.17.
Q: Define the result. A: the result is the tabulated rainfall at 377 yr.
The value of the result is 120.2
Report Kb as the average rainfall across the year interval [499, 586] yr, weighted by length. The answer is 153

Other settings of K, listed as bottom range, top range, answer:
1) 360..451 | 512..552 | 1.10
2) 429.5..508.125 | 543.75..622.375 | 1.19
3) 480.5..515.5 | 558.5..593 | 1.28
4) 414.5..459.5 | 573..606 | 1.09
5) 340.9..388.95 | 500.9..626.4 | 1.37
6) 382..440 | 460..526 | 0.91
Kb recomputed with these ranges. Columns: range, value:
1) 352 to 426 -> 132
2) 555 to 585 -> 162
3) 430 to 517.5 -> 138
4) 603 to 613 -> 179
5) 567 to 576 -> 161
